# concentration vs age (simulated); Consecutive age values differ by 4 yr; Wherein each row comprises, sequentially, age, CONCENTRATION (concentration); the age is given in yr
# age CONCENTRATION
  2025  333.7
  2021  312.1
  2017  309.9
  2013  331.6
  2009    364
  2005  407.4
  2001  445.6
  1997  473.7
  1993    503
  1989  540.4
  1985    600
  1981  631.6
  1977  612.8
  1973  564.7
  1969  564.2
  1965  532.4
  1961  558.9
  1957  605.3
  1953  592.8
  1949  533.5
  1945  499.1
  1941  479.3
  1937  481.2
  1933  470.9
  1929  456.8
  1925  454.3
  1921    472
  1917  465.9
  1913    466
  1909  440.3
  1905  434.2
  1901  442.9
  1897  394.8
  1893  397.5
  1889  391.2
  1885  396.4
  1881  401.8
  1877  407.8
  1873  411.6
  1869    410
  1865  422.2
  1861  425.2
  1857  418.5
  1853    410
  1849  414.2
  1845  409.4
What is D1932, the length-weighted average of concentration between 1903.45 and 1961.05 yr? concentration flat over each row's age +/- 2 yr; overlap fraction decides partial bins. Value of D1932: 492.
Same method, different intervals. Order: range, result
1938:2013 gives 522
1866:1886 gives 407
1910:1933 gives 463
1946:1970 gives 562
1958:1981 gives 574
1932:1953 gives 503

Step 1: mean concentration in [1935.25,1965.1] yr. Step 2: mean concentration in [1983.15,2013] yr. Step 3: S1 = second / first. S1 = 0.9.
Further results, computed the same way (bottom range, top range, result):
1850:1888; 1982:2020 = 1.08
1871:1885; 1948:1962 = 1.42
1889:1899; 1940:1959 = 1.38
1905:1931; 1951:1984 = 1.28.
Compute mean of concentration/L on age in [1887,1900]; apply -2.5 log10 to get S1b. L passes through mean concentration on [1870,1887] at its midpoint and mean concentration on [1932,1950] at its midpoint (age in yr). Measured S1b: 0.073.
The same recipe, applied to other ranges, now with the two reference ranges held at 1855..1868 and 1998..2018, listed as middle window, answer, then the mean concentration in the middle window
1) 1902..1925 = -0.12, 455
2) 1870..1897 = 0.04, 401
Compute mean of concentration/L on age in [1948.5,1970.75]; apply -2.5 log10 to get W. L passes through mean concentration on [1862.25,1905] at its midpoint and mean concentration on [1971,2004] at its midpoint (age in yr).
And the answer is -0.12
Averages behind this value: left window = 409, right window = 542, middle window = 567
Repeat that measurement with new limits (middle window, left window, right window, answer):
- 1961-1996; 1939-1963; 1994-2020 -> -0.21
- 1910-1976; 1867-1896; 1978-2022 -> -0.19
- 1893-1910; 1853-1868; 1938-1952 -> 0.10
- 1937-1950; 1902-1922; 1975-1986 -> 0.06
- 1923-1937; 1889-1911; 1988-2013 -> -0.09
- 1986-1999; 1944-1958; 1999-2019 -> -0.20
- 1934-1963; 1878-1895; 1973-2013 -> -0.16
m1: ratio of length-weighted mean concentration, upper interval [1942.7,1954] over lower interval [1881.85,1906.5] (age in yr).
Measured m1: 1.31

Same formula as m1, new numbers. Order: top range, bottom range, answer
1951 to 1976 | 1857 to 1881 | 1.38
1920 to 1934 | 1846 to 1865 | 1.11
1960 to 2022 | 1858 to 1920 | 1.15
